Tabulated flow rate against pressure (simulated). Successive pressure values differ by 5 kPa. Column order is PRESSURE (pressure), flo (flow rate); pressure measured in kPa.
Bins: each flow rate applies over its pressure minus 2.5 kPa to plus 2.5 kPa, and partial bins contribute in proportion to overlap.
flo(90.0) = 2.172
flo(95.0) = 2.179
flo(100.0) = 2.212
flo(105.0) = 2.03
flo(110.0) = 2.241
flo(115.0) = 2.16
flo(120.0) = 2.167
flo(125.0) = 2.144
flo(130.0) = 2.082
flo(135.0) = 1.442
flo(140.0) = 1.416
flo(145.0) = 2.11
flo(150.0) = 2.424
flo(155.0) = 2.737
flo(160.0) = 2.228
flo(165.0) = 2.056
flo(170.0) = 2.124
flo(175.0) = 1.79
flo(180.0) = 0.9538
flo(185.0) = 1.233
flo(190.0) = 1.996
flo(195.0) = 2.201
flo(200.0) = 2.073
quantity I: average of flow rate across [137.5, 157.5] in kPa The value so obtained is 2.17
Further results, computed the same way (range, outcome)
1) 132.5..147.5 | 1.66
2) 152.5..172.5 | 2.29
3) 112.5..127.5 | 2.16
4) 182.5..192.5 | 1.61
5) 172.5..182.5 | 1.37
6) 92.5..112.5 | 2.17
